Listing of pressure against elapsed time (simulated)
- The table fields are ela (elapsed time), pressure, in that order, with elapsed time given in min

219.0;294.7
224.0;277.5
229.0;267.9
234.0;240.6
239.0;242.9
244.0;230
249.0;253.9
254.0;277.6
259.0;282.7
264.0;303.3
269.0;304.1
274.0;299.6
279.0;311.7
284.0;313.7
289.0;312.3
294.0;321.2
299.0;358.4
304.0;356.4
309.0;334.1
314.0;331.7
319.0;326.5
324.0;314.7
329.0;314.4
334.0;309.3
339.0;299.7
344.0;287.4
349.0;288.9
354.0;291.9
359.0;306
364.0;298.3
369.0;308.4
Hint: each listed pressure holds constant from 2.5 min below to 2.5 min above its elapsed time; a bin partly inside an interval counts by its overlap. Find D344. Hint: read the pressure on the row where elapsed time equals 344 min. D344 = 287.4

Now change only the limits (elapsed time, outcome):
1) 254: 277.6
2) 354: 291.9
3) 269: 304.1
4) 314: 331.7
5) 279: 311.7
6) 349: 288.9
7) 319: 326.5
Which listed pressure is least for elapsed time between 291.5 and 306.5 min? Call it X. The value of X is 321.2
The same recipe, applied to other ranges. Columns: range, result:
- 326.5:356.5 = 287.4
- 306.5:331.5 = 314.4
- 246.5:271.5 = 253.9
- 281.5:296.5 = 312.3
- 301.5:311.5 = 334.1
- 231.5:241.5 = 240.6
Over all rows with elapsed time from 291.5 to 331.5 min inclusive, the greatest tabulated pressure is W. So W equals 358.4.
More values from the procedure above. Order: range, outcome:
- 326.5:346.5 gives 314.4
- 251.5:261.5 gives 282.7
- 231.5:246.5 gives 242.9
